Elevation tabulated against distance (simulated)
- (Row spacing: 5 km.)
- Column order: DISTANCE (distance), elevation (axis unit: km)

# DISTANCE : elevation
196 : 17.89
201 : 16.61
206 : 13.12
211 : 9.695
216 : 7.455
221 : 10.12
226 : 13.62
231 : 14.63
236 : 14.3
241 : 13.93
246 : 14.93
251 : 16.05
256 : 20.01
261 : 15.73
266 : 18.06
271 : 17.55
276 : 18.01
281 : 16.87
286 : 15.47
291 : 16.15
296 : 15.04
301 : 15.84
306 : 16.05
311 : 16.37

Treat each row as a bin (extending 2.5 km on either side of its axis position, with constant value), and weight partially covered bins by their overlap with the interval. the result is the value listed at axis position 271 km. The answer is 17.55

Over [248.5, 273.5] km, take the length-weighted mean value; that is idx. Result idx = 17.5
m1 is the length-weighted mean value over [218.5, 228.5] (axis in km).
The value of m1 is 11.9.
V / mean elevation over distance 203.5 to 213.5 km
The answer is 11.4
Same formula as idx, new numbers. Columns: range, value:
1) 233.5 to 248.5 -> 14.4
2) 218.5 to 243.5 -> 13.3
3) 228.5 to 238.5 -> 14.5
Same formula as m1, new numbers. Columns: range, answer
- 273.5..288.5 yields 16.8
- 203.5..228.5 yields 10.8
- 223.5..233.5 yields 14.1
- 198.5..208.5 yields 14.9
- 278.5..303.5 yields 15.9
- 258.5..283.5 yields 17.2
